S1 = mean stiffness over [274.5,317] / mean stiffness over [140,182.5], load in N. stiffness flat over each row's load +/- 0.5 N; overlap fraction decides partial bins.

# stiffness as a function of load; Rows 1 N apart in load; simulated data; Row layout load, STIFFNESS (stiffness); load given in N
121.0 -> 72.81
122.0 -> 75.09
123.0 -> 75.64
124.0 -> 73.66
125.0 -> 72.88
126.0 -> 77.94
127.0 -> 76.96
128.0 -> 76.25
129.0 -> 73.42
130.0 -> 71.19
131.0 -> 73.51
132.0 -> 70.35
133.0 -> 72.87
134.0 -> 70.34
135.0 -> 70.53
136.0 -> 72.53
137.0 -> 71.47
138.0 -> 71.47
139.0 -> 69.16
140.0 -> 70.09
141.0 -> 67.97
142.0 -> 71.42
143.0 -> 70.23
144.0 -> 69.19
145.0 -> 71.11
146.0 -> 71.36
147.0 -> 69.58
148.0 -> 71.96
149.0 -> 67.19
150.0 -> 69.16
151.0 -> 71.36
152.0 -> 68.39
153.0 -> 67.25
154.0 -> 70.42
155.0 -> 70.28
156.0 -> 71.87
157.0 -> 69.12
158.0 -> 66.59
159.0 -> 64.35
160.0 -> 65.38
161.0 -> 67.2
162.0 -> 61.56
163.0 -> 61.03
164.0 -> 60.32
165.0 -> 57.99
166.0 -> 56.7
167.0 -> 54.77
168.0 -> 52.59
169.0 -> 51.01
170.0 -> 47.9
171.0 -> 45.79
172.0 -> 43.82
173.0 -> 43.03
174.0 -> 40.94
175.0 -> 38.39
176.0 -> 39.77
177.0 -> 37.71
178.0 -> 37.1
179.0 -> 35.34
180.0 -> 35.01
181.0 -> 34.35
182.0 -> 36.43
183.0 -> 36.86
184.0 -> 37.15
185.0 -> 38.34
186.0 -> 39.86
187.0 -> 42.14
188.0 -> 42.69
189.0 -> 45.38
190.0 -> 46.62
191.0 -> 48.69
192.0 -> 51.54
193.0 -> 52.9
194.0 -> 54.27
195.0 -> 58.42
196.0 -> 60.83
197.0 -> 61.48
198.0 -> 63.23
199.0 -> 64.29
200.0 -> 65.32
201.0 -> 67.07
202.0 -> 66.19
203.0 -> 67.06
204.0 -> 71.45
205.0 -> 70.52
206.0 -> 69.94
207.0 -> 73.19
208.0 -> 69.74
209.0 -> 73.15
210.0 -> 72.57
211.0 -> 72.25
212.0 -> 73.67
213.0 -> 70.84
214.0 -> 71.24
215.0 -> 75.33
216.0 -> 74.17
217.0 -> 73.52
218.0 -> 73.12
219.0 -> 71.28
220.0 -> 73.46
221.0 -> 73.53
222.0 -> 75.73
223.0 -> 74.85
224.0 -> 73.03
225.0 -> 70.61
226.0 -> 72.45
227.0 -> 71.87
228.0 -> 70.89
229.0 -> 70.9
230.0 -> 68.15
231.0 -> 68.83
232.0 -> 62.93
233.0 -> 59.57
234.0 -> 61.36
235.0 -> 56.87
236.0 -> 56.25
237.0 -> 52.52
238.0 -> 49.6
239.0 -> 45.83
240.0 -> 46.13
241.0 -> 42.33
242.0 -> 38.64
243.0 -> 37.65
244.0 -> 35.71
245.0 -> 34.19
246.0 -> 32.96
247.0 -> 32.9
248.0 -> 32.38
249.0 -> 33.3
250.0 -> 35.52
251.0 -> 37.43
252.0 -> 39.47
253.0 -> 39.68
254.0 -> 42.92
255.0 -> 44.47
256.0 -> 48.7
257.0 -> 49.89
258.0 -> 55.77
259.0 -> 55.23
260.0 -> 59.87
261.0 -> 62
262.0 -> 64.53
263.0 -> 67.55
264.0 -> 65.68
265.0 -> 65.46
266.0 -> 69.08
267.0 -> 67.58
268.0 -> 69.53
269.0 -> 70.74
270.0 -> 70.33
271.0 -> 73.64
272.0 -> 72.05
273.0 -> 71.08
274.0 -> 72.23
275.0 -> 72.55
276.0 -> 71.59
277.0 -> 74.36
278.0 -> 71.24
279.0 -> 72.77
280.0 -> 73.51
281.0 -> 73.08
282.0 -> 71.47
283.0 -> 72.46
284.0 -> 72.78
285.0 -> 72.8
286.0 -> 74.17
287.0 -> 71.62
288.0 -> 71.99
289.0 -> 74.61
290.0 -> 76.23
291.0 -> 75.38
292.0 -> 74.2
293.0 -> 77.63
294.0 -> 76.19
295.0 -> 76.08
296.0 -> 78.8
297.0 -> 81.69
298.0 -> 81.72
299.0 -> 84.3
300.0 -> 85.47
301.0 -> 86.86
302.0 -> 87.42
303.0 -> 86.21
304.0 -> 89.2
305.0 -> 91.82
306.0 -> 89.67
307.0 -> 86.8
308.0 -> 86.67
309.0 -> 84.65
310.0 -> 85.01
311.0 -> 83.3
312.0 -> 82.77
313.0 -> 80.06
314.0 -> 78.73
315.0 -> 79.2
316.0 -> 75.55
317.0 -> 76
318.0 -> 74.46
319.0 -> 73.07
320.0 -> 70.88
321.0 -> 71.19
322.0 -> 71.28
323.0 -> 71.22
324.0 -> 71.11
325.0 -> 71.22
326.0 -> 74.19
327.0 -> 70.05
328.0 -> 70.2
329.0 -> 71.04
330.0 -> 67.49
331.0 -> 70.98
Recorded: 1.36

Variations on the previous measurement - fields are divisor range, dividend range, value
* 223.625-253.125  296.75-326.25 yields 1.58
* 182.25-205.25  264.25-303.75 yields 1.39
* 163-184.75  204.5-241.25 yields 1.52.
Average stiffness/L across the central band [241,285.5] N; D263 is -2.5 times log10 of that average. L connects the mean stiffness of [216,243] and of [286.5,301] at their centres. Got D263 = 0.23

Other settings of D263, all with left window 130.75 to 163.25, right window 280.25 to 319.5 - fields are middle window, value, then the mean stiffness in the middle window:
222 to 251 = 0.373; 53.3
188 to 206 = 0.217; 59.5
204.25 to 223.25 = 0.016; 72.7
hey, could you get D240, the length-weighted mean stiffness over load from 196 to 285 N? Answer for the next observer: 62.3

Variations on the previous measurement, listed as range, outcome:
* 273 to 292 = 73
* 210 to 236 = 70.2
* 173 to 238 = 59.4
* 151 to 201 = 52.6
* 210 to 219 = 72.9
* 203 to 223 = 72.5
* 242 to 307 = 65.6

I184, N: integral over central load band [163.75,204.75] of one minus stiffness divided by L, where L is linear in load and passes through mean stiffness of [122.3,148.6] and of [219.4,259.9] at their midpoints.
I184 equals 8.7 N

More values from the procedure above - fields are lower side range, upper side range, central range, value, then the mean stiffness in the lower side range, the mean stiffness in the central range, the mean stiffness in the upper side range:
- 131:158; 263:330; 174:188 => 6.6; 70.2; 37.9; 75.9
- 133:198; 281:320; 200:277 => 8.3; 57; 61.2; 79.5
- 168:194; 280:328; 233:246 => 2.8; 42.4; 46.4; 78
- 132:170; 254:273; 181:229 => 1.4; 66.7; 62.7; 62.6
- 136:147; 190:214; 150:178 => 4.7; 70.4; 57.1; 64.9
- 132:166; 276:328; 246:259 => 5.8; 68.4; 41.3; 77.6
